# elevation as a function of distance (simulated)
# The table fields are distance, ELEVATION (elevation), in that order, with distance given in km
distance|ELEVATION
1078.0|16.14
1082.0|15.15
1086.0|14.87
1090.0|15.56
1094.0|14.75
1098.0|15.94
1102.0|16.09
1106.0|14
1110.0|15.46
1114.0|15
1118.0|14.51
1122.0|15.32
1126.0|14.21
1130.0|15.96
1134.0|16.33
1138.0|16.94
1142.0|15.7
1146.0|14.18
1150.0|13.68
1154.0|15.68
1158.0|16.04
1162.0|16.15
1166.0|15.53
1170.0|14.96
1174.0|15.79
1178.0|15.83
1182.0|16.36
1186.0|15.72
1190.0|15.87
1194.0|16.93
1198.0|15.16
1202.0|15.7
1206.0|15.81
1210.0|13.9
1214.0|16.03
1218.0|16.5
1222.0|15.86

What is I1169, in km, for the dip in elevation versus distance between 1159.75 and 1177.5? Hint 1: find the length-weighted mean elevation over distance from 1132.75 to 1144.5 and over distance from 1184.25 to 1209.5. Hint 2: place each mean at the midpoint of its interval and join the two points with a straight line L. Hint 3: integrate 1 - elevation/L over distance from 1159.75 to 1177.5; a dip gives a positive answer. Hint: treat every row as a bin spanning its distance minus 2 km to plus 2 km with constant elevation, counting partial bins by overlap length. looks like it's 0.39 km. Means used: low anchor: 16.2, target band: 15.6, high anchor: 15.7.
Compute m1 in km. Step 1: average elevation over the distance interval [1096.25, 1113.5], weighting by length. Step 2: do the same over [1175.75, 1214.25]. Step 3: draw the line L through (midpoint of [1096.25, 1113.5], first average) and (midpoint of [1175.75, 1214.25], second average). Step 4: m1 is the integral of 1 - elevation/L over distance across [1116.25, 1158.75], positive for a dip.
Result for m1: 0.5 km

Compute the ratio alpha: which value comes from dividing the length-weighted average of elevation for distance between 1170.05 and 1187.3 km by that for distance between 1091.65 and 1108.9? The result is 1.0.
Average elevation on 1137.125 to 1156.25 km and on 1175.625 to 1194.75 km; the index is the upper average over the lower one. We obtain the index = 1.06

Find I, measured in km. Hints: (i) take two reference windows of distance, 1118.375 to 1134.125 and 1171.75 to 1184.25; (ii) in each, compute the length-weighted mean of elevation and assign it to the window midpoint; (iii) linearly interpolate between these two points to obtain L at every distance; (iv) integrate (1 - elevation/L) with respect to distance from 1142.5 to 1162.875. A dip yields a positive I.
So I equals 0.64 km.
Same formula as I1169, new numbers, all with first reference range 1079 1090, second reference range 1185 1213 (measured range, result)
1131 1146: -0.60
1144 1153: 0.76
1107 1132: 0.48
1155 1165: -0.34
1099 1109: 0.07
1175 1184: -0.31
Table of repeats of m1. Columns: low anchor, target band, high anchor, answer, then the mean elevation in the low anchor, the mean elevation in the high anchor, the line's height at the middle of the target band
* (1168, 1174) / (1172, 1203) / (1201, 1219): -1.14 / 15.2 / 15.5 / 15.4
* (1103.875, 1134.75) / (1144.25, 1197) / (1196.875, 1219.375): -0.95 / 15.1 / 15.5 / 15.3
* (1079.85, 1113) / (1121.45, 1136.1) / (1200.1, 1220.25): -0.14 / 15.2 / 15.6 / 15.3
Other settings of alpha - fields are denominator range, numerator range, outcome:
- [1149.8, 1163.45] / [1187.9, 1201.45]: 1.02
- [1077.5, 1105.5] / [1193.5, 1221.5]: 1.02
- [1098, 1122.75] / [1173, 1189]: 1.05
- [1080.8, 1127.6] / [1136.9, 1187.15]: 1.03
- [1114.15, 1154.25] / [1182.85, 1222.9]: 1.04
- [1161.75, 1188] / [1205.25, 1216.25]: 0.97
